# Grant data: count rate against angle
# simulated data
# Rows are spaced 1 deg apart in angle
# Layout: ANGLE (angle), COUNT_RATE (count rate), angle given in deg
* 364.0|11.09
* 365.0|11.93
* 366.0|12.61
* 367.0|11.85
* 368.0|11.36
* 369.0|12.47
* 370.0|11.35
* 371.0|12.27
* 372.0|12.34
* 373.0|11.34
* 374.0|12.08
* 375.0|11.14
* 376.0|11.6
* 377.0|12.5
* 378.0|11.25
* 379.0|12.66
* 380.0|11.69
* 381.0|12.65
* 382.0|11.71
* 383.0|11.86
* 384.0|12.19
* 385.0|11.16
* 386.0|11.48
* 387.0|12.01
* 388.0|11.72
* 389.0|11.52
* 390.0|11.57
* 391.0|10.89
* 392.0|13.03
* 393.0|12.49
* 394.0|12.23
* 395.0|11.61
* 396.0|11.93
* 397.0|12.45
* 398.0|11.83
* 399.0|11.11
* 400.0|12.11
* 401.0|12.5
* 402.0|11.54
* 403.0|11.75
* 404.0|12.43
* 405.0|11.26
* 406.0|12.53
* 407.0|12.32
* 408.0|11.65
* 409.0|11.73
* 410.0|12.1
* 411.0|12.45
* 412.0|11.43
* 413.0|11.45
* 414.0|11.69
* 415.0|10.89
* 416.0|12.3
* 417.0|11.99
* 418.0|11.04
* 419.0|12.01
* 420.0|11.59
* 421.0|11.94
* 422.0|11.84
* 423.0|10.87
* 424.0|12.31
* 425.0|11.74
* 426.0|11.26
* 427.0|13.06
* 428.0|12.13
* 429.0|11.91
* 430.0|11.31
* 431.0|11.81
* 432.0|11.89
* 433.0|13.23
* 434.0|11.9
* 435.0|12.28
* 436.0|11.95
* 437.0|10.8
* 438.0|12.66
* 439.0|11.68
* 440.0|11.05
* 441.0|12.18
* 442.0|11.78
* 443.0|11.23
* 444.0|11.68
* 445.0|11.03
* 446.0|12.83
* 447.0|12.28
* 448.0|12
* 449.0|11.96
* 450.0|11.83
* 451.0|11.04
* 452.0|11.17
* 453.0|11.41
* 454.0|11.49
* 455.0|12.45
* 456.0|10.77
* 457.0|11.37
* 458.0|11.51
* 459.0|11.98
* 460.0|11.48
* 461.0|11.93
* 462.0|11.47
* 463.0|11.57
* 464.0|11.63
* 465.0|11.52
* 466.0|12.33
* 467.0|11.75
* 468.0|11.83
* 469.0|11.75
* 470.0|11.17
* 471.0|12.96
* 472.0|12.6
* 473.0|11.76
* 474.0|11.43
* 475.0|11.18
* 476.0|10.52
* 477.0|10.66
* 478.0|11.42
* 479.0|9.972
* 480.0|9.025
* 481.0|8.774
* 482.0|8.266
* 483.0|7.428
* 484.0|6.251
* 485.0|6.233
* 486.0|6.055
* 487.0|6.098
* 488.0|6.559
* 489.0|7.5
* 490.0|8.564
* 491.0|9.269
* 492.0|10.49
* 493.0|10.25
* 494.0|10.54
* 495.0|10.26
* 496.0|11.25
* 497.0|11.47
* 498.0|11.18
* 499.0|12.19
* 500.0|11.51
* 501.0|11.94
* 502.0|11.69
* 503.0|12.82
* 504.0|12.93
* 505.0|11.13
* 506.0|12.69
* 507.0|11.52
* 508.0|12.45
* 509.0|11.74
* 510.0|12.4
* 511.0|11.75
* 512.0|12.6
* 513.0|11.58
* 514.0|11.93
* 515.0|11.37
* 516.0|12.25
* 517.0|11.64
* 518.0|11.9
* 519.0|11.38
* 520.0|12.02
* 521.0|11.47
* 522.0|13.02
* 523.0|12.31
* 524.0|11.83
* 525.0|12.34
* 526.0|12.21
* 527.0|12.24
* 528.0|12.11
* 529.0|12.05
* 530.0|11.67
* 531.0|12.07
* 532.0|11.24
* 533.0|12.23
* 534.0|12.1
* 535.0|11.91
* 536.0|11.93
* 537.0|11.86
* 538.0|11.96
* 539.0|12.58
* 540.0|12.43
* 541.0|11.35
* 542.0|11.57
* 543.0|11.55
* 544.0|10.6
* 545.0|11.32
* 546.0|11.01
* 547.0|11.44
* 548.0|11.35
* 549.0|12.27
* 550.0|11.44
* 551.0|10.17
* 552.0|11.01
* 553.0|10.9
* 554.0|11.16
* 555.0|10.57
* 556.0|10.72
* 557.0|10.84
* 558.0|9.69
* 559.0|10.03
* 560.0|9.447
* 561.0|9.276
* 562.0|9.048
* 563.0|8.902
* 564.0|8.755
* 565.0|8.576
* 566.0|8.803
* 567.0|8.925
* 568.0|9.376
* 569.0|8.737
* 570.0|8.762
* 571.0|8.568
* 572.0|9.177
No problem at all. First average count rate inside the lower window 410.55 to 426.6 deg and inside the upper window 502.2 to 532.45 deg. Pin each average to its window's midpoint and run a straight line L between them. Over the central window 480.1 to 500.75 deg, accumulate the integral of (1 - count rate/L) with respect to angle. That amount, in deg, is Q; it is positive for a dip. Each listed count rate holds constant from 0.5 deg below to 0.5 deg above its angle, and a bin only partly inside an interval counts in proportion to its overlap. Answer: 5.0 deg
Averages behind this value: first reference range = 11.7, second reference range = 12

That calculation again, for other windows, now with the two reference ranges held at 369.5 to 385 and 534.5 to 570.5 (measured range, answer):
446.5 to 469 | -0.79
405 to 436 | -0.86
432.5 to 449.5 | -0.76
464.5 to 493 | 3.48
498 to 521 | -2.24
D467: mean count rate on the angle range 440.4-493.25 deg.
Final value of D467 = 10.6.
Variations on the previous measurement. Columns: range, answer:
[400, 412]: 12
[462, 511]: 10.6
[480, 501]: 9.08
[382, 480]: 11.7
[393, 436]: 11.9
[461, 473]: 11.9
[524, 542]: 12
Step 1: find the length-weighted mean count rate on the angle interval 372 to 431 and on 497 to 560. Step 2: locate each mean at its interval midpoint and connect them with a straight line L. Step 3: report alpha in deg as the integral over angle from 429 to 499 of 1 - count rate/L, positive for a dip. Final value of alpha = 5.3 deg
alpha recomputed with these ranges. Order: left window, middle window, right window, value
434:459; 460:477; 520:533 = 0.17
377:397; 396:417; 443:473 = -0.03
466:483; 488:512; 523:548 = 0.32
